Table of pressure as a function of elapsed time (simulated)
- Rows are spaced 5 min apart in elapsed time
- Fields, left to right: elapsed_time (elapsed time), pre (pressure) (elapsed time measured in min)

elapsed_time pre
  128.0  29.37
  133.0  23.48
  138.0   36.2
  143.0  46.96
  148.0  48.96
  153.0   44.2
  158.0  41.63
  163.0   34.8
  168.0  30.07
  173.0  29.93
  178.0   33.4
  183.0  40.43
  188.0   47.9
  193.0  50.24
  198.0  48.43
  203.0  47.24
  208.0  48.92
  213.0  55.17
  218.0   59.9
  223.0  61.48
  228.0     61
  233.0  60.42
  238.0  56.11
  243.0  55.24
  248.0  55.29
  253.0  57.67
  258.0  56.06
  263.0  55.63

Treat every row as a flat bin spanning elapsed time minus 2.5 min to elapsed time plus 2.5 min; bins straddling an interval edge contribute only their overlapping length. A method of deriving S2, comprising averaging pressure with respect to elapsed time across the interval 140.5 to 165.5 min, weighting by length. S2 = 43.3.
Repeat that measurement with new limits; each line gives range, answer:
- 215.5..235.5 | 60.7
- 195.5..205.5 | 47.8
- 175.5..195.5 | 43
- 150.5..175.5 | 36.1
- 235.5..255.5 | 56.1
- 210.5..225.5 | 58.9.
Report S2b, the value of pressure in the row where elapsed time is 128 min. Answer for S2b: 29.37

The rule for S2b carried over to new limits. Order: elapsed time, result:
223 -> 61.48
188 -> 47.9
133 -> 23.48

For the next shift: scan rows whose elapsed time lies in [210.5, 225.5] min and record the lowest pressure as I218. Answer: 55.17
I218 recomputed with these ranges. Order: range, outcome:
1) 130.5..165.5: 23.48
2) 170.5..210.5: 29.93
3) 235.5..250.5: 55.24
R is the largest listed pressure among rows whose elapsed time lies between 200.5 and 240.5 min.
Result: 61.48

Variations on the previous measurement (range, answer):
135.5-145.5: 46.96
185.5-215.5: 55.17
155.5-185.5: 41.63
